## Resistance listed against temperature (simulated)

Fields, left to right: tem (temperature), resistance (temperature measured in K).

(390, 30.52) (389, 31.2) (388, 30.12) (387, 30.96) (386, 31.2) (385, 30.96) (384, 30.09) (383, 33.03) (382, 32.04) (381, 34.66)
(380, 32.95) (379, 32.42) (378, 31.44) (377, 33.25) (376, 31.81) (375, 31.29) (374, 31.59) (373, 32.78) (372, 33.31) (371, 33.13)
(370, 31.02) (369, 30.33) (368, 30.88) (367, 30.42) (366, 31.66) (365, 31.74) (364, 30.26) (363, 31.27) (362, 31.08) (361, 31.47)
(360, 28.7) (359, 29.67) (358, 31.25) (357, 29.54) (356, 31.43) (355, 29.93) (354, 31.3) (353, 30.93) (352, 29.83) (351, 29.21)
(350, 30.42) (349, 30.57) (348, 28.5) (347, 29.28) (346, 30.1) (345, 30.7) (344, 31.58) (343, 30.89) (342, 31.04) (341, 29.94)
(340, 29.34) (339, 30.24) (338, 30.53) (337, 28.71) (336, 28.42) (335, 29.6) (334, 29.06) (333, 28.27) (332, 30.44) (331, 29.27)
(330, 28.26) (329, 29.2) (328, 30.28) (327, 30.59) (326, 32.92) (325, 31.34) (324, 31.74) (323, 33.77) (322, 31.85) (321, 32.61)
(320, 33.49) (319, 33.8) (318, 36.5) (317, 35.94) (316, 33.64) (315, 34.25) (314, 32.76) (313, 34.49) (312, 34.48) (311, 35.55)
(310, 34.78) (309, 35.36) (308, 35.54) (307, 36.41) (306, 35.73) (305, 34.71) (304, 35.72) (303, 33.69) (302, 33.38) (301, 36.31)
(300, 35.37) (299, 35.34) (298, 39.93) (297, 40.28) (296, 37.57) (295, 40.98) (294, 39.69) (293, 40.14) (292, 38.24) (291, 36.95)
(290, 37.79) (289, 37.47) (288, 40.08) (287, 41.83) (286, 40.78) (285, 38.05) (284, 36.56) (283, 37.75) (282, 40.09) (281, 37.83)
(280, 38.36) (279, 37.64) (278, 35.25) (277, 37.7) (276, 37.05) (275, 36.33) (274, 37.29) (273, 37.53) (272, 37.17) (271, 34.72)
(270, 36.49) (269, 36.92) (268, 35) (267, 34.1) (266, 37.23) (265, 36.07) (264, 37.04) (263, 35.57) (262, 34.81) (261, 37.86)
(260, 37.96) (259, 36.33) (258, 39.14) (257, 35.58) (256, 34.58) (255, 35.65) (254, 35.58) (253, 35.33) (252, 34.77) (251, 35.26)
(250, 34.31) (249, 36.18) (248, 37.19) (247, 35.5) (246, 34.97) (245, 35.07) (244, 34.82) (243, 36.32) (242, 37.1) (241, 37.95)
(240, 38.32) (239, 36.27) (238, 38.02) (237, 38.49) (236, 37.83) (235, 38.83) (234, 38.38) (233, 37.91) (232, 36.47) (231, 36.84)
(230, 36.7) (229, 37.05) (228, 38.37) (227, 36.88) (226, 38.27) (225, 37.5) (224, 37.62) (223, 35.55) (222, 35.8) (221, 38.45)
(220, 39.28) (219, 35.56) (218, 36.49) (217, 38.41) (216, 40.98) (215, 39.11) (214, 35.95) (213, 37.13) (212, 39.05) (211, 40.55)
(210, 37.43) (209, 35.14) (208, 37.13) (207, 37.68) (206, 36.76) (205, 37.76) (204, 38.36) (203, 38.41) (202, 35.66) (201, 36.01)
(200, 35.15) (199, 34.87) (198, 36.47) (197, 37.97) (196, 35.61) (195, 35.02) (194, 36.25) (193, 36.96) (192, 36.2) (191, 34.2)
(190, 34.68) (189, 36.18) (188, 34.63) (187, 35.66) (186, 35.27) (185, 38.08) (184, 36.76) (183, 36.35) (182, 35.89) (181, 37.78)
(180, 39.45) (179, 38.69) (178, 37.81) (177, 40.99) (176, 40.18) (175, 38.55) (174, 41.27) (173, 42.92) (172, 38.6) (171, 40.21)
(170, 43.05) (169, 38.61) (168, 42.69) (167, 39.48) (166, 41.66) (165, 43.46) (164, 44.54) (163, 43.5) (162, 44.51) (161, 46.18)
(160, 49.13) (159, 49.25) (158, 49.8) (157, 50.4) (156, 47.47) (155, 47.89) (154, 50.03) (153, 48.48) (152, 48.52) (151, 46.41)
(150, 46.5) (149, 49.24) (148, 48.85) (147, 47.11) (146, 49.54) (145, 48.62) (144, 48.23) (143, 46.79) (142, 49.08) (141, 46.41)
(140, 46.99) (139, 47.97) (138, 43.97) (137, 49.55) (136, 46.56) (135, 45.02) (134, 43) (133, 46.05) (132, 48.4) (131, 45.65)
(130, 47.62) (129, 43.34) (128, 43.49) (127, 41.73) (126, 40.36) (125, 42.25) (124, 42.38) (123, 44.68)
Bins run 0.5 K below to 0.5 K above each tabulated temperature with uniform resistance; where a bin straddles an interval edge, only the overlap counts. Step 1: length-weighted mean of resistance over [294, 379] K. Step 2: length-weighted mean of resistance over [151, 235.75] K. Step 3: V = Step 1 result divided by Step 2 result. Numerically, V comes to 0.8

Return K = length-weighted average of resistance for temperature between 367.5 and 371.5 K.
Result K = 31.3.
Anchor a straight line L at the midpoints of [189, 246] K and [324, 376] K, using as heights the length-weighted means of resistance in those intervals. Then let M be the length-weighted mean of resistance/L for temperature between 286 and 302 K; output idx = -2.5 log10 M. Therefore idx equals -0.157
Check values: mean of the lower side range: 37.1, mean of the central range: 38.4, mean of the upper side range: 30.5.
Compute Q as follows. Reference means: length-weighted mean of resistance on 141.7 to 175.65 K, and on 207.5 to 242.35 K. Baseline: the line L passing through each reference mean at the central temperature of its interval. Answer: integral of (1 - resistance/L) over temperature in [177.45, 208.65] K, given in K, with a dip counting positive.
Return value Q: 3.7 K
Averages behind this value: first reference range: 45.6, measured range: 36.6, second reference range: 37.6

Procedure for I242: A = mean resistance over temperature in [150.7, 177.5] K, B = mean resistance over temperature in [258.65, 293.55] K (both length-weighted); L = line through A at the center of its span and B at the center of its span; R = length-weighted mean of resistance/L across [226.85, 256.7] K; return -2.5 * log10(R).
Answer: 0.08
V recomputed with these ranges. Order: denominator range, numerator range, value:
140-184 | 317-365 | 0.69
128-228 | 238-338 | 0.86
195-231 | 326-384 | 0.82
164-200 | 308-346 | 0.83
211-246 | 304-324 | 0.92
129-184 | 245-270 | 0.81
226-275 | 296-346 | 0.90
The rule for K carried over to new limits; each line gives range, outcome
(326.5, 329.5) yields 30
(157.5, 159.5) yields 49.5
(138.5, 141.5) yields 47.1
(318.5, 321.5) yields 33.3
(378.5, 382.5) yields 33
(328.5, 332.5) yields 29.3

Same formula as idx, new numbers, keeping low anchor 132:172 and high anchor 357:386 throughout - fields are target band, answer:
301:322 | 0.03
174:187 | 0.17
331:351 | 0.13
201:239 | 0.11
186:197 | 0.22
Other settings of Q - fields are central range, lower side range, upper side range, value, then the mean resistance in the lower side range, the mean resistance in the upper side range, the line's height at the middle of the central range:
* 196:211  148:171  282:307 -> 2.2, 45.9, 37.7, 43.2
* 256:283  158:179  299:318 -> 0.2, 42.4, 34.9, 37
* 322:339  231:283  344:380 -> 1.3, 36.6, 31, 32.7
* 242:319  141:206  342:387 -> -1.9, 41.5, 31.1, 35.7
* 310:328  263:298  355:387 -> 0.8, 37.8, 31.5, 35.1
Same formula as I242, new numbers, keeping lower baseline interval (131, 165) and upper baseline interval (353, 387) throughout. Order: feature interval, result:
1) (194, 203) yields 0.21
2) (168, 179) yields 0.13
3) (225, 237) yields 0.10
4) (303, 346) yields 0.08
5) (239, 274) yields 0.10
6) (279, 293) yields -0.03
